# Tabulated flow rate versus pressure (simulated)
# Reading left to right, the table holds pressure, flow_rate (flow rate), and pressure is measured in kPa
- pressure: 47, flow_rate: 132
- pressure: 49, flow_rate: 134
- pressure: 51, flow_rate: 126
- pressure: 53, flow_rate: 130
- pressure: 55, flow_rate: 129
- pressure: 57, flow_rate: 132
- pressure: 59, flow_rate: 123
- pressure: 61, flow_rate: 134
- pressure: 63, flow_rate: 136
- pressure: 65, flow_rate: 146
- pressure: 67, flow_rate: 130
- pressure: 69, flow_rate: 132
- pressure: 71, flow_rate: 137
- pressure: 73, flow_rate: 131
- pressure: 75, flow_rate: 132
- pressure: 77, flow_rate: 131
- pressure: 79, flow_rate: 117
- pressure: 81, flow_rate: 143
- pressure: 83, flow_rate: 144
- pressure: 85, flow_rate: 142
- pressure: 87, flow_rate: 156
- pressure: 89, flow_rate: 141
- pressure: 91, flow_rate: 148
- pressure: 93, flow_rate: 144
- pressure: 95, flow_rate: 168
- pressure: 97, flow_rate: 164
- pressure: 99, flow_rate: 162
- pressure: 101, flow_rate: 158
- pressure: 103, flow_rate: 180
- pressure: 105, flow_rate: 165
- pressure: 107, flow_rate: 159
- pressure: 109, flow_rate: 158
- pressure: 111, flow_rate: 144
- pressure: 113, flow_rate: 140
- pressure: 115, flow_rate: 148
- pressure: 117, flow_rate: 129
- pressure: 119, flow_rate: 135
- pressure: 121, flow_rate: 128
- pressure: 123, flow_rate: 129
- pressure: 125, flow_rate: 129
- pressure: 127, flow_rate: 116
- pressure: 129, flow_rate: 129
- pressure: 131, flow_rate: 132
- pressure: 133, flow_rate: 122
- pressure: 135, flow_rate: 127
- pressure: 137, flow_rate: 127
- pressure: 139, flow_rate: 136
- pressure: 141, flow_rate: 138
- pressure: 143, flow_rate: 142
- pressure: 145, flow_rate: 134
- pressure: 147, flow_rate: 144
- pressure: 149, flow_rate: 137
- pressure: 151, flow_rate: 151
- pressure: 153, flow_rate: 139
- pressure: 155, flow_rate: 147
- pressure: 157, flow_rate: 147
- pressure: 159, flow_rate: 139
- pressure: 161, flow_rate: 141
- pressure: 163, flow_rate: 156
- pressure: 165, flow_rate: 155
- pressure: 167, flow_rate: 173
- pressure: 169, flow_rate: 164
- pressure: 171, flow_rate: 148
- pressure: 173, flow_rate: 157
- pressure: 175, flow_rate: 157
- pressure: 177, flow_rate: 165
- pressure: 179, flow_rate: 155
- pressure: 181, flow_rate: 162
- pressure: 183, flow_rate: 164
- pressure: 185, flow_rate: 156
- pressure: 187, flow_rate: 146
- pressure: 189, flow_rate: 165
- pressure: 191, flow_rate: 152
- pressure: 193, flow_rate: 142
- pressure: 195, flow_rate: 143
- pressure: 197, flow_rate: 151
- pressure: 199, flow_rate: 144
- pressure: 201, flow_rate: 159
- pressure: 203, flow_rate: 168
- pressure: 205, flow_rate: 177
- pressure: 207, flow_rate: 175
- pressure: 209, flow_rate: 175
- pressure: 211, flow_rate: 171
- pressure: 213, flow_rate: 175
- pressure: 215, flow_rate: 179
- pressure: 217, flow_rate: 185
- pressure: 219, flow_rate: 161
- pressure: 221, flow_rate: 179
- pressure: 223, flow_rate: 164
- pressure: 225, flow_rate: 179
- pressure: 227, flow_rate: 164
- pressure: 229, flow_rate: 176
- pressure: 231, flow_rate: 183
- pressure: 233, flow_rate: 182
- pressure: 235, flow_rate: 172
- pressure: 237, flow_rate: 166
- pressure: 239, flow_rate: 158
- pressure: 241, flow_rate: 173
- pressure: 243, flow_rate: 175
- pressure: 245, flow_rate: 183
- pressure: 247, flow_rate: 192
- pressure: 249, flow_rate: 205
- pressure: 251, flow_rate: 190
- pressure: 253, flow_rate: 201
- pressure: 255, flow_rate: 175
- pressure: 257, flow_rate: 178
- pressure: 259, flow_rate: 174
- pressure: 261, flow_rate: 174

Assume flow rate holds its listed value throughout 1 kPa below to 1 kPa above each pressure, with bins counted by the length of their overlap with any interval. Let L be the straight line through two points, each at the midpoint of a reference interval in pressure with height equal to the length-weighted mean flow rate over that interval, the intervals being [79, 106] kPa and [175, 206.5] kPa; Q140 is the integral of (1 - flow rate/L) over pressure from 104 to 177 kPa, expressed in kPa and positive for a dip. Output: 5.95 kPa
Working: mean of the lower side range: 154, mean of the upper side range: 157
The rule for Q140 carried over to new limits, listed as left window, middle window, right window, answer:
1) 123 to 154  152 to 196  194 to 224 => -0.9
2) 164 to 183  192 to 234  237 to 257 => 0.9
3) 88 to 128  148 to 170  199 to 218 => 1.4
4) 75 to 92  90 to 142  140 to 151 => -1.1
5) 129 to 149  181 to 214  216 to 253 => 0.1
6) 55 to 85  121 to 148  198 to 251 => 3.5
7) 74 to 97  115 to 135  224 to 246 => 3.0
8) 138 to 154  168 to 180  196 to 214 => -0.4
